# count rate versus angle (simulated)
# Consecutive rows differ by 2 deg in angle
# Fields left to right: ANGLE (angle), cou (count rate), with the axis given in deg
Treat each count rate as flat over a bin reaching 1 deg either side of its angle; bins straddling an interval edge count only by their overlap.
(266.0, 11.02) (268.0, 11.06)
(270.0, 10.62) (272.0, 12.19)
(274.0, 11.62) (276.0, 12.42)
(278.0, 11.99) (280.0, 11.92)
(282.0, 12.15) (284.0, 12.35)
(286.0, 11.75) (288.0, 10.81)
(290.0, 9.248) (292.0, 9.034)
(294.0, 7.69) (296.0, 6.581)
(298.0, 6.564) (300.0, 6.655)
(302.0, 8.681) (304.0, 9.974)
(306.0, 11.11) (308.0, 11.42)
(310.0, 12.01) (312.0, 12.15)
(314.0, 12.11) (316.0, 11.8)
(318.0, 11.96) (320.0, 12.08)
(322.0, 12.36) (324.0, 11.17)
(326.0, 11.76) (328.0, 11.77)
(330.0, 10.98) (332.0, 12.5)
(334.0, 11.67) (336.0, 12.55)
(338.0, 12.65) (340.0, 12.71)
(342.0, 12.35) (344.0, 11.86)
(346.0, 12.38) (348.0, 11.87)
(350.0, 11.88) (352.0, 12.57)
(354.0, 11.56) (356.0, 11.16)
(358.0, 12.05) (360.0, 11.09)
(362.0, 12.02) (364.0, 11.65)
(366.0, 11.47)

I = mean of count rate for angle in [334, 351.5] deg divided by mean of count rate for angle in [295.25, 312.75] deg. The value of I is 1.3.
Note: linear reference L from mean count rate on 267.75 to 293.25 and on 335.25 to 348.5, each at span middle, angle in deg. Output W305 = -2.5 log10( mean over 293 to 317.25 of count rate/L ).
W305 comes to 0.20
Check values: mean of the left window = 11.3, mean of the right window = 12.4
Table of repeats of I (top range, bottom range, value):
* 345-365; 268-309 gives 1.15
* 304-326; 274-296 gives 1.09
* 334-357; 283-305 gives 1.34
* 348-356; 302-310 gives 1.11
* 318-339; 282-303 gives 1.31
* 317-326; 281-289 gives 1.01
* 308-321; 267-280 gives 1.03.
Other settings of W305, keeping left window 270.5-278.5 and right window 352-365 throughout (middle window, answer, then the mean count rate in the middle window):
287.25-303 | 0.415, 8.12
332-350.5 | -0.046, 12.2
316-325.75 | -0.007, 11.9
